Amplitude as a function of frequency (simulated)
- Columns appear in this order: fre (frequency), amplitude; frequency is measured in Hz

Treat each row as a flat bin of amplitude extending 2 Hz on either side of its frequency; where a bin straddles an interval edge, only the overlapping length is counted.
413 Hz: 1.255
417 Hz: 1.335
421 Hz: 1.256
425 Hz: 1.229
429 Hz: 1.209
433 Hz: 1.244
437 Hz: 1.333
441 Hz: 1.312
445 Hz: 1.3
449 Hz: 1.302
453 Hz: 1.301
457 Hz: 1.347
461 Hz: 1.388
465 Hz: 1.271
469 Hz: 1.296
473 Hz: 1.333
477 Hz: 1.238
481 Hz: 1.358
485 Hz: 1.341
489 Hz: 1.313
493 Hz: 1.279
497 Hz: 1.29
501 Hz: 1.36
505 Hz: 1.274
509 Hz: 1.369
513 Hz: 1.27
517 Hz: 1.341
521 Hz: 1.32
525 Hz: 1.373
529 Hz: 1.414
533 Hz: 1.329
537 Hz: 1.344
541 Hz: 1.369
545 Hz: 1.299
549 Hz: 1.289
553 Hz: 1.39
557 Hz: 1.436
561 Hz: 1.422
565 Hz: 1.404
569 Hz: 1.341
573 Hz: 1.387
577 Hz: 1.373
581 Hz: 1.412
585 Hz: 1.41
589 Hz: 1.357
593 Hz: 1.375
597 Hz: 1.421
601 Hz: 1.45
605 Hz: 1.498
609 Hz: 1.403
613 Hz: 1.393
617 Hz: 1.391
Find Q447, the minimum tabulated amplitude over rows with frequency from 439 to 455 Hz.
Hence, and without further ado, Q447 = 1.3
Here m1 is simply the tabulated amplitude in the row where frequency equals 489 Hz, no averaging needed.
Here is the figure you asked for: 1.313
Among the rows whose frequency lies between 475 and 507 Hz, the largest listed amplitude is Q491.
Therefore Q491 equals 1.36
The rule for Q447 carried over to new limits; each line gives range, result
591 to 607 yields 1.375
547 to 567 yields 1.289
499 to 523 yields 1.27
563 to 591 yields 1.341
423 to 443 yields 1.209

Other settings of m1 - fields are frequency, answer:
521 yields 1.32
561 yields 1.422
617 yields 1.391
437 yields 1.333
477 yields 1.238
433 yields 1.244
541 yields 1.369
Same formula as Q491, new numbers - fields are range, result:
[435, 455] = 1.333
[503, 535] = 1.414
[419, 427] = 1.256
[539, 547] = 1.369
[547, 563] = 1.436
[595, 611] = 1.498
